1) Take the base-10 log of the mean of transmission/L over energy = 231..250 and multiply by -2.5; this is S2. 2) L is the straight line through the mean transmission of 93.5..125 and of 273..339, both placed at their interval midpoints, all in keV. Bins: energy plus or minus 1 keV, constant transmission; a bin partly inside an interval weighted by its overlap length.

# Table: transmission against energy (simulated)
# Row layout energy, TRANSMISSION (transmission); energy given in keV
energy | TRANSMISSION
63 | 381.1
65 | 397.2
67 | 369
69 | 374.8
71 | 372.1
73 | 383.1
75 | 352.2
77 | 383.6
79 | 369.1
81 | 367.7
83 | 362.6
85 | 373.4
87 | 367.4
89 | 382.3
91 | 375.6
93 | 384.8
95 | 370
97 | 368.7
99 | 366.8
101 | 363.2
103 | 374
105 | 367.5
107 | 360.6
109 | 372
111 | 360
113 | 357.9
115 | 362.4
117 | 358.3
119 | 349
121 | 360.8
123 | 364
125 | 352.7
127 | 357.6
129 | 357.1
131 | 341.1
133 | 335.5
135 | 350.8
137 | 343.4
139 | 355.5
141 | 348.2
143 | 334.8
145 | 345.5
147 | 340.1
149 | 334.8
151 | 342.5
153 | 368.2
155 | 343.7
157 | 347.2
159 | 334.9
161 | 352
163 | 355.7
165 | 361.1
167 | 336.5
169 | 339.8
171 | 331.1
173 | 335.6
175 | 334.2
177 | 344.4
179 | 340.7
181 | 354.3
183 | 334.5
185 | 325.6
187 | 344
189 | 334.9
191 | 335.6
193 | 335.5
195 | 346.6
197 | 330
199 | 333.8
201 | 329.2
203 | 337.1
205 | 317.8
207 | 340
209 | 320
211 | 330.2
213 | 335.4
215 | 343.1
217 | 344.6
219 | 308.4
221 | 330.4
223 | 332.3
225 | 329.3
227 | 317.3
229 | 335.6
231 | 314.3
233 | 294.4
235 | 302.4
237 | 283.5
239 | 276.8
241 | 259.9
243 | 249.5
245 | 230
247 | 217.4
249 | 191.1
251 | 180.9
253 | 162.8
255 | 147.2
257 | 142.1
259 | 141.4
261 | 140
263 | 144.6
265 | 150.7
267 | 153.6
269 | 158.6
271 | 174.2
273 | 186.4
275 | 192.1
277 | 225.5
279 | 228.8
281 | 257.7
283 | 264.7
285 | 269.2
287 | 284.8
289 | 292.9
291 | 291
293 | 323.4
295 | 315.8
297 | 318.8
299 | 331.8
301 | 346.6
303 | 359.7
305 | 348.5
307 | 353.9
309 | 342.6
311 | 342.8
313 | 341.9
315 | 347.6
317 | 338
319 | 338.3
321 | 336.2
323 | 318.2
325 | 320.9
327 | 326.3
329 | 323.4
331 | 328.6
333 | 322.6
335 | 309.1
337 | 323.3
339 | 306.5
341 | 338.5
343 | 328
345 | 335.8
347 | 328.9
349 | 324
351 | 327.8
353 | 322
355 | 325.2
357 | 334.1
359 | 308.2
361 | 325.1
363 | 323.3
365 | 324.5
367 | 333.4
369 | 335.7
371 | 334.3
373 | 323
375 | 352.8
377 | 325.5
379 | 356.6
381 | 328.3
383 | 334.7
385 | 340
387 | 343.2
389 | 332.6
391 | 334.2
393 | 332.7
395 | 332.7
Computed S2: 0.25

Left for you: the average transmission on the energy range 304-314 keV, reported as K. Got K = 346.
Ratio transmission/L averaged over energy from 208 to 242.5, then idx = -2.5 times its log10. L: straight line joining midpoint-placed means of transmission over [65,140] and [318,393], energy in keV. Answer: 0.11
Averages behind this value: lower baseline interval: 364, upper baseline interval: 329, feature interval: 314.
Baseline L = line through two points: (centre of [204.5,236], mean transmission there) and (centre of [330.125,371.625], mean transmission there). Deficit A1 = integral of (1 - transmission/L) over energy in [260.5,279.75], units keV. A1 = 8.8 keV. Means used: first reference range 325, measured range 176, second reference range 326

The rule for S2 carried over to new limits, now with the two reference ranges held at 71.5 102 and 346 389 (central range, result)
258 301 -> 0.42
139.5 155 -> 0.05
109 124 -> 0.02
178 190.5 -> 0.06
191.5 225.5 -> 0.07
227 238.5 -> 0.15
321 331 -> 0.04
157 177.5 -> 0.05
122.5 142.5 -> 0.05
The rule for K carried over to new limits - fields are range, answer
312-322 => 340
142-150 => 339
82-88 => 368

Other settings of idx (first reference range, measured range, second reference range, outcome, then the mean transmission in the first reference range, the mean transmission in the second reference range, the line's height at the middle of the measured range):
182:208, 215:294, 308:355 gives 0.34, 334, 329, 332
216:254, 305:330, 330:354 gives -0.08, 277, 325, 314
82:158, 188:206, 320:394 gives 0.05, 358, 329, 348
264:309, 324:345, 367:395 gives -0.07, 267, 336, 302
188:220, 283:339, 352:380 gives 0.02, 333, 330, 331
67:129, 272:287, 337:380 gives 0.40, 367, 329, 341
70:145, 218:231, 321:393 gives 0.07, 362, 329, 346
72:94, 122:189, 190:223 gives 0.01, 373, 332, 349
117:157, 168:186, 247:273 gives -0.18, 349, 161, 288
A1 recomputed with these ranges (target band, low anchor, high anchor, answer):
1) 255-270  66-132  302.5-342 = 8.5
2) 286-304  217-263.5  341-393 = -2.2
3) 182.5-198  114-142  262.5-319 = -0.6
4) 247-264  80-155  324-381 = 9.0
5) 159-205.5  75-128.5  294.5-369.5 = 2.0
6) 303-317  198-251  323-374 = -1.3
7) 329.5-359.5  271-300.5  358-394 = -1.4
